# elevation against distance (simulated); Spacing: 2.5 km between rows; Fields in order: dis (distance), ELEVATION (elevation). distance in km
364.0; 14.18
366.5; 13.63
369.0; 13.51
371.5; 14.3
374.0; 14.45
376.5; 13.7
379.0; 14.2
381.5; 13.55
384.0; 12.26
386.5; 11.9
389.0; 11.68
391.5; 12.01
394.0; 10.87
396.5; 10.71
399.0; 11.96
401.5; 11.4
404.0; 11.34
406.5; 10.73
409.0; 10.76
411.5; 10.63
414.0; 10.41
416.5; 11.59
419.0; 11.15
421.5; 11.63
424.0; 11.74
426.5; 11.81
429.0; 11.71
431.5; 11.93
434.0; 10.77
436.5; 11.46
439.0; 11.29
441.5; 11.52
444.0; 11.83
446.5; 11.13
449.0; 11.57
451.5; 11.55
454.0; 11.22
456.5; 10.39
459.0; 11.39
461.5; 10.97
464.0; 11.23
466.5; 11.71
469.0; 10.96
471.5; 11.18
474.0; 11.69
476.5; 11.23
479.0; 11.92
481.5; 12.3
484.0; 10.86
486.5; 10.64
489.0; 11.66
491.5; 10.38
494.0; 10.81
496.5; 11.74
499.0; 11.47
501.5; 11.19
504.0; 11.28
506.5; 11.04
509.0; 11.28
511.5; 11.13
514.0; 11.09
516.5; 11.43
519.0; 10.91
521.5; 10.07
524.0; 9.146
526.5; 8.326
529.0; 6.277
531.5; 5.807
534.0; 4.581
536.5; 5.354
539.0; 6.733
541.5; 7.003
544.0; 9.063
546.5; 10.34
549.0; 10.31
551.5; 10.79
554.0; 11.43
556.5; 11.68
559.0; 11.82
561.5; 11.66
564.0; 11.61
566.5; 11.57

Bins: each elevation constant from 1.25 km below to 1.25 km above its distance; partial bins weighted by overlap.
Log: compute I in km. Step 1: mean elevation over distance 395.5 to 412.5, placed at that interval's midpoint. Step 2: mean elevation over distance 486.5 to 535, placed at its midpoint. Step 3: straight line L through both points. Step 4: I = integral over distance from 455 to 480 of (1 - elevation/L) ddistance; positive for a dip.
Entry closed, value -1.9 km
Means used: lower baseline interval 11.1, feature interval 11.3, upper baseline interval 10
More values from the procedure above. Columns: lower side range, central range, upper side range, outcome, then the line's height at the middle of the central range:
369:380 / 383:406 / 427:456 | 3.05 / 13.3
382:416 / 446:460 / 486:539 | -0.86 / 10.6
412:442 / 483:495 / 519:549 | -2.03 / 9.3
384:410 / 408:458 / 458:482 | 0.44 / 11.4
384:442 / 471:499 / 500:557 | -3.30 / 10.1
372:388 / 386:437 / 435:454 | 4.44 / 12.4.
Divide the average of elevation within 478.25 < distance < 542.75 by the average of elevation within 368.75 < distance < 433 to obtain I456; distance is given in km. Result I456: 0.82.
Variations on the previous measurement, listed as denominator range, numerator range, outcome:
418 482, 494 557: 0.84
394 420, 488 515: 1.01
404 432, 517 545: 0.68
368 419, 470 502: 0.94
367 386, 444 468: 0.83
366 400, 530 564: 0.71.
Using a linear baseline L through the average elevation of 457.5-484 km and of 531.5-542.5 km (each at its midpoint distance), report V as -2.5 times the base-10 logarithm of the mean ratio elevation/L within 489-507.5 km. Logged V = -0.22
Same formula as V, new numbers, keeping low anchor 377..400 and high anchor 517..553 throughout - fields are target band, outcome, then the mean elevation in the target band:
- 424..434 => -0.055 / 11.7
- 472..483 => -0.193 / 11.7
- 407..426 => 0.028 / 11.1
